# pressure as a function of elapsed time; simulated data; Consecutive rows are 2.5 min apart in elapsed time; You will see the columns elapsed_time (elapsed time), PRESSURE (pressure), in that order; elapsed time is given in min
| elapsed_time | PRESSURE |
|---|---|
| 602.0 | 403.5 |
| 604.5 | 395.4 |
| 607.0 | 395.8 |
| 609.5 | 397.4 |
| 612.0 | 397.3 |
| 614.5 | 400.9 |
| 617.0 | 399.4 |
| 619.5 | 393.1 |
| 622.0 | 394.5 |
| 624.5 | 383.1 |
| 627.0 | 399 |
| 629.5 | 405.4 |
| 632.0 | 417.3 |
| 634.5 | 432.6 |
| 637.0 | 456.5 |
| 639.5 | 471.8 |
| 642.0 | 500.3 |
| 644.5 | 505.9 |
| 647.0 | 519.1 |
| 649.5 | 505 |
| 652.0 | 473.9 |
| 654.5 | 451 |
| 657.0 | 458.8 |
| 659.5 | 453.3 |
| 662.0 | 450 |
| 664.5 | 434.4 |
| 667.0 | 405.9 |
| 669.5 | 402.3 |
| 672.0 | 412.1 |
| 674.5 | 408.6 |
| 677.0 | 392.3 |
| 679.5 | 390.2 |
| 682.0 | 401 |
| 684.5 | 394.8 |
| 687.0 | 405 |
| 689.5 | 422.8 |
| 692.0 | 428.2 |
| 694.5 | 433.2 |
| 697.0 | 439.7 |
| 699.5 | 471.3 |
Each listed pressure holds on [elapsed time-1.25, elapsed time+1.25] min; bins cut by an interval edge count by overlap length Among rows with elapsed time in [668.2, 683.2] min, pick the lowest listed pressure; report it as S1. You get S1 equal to 390.2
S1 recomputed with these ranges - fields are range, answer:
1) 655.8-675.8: 402.3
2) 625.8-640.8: 399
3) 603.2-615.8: 395.4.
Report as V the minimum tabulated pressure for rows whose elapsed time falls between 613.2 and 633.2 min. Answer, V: 383.1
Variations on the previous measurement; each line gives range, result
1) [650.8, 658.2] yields 451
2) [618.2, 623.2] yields 393.1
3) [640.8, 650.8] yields 500.3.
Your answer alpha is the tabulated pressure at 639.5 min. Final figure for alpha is 471.8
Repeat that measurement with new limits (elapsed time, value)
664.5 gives 434.4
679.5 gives 390.2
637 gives 456.5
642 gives 500.3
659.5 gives 453.3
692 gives 428.2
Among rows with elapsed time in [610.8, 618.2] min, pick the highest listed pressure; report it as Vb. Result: 400.9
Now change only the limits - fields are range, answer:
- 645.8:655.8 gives 519.1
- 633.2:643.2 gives 500.3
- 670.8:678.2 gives 412.1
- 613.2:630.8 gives 405.4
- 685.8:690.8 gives 422.8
